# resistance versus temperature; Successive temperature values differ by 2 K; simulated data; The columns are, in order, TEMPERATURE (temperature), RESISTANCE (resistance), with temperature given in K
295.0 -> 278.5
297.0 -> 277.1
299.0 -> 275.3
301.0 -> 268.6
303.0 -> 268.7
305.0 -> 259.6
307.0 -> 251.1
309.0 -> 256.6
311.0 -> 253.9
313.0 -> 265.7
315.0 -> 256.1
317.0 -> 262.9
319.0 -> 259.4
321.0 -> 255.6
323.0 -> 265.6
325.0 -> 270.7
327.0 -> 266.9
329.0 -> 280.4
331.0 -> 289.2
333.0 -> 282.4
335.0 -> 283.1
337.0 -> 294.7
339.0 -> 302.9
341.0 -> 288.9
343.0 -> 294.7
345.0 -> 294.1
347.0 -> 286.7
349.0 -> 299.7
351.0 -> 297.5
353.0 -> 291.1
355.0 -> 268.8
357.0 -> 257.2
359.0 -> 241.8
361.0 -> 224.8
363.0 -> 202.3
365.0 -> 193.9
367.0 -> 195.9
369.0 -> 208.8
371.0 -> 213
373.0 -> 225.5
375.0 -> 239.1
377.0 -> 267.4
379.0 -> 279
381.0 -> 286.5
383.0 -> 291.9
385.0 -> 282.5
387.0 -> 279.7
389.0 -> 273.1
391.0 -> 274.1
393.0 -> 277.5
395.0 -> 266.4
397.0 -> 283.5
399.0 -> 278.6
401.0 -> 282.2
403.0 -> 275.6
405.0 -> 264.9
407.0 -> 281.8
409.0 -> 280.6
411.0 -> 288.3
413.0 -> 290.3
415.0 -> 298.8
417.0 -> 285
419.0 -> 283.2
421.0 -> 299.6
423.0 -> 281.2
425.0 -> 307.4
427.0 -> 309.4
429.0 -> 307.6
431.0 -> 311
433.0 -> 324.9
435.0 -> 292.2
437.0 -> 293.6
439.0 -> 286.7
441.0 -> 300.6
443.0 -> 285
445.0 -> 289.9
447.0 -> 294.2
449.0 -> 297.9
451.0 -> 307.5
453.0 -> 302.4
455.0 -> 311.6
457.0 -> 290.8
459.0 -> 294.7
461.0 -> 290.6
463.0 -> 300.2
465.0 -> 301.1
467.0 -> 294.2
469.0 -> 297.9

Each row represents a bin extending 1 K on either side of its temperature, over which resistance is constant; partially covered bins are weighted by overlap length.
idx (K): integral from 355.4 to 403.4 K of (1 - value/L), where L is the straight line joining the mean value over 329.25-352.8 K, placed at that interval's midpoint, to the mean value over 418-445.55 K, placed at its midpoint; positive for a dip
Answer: 6.6 K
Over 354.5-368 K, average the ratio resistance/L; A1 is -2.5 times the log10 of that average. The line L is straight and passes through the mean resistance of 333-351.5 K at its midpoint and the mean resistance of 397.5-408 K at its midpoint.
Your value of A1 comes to 0.27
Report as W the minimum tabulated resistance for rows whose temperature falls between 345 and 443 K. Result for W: 193.9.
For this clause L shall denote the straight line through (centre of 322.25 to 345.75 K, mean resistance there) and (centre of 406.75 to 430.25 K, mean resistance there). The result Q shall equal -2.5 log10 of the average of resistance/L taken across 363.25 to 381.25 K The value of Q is 0.24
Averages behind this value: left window 285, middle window 231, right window 293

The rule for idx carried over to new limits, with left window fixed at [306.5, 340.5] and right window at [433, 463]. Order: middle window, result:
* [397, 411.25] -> 0.4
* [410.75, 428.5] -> -0.2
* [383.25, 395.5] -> 0.3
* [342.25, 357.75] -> -0.6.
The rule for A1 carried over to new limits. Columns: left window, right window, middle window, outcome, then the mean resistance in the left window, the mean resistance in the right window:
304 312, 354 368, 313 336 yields -0.101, 255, 226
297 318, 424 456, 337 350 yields -0.082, 263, 301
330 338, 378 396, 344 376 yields 0.153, 287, 279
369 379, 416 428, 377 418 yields -0.063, 238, 294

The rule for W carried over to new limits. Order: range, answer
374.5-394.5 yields 239.1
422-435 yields 281.2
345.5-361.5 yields 224.8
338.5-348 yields 286.7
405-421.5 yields 264.9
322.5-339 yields 265.6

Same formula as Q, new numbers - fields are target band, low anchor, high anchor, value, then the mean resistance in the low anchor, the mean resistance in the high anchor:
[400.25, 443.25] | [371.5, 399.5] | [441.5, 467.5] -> -0.03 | 271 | 297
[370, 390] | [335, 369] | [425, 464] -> 0.04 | 264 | 300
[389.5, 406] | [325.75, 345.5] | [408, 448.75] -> 0.07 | 287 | 296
